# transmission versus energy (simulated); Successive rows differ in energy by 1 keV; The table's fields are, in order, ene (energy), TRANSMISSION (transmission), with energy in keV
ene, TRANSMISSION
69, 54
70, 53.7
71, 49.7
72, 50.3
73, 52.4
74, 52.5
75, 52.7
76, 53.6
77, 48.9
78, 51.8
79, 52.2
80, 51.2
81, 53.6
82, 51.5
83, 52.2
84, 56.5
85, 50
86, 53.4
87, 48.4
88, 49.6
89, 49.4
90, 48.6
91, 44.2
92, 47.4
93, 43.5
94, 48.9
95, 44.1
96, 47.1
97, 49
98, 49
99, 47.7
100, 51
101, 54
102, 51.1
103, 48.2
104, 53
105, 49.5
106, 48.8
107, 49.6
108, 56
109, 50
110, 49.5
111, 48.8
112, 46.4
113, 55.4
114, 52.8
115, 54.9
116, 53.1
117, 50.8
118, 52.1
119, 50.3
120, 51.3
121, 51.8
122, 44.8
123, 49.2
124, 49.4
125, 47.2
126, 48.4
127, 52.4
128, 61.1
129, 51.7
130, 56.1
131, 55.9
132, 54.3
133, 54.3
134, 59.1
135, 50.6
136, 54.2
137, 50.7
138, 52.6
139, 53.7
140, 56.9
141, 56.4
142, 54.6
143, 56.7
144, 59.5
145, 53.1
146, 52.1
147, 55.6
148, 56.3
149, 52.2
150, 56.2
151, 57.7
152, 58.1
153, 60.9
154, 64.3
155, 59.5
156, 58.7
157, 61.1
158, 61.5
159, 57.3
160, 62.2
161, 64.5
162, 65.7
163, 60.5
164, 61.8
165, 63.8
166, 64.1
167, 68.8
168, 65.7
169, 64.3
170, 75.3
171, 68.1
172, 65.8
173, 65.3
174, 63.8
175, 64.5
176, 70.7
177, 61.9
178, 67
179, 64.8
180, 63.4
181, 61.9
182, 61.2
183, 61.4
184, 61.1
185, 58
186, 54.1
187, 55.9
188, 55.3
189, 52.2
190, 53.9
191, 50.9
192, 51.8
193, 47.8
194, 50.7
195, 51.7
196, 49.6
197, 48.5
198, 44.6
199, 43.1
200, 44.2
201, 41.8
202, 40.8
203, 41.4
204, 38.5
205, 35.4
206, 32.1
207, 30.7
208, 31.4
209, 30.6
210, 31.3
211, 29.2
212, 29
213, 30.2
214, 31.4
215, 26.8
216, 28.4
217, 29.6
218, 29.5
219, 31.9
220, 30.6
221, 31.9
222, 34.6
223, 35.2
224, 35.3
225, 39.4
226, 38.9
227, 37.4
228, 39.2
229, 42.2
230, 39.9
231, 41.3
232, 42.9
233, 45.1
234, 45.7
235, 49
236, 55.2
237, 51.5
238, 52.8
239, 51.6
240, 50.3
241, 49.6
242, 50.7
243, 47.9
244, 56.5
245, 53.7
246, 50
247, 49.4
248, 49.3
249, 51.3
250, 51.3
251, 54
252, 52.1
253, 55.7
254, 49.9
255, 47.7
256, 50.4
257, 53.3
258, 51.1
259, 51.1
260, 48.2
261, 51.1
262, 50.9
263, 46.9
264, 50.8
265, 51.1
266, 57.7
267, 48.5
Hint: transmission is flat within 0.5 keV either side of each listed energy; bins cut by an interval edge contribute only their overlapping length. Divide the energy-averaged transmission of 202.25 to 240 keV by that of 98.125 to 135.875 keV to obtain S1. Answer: 0.72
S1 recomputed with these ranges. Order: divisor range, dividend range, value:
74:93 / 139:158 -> 1.13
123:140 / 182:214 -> 0.84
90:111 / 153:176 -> 1.30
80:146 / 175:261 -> 0.90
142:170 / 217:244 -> 0.70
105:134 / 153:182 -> 1.24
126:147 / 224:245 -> 0.85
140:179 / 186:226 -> 0.64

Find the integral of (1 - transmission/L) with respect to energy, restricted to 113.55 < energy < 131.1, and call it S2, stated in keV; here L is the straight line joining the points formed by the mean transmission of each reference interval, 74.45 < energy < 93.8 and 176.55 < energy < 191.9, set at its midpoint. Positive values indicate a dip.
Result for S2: 0.6 keV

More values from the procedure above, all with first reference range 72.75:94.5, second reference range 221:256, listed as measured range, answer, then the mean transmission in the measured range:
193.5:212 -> 3.19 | 39.5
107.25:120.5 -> -0.48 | 51.6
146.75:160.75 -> -2.87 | 58.8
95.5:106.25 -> 0.05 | 49.9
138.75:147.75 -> -1.17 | 55.5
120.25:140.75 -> -1.39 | 52.7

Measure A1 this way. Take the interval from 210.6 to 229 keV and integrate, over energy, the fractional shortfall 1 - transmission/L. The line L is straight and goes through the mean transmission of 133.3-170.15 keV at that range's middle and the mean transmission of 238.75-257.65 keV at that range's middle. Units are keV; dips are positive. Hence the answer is 7.1 keV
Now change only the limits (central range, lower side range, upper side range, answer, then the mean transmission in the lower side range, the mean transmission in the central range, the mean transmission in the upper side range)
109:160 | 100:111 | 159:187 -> 2.0 keV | 50.9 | 54.3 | 63.8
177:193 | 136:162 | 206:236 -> -4.0 keV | 57.4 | 58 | 35.4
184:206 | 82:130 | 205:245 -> -3.2 keV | 50.3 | 48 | 39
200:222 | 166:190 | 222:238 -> 7.6 keV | 62.9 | 32.8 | 42.6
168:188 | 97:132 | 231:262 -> -4.9 keV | 51.2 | 63.5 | 50.5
